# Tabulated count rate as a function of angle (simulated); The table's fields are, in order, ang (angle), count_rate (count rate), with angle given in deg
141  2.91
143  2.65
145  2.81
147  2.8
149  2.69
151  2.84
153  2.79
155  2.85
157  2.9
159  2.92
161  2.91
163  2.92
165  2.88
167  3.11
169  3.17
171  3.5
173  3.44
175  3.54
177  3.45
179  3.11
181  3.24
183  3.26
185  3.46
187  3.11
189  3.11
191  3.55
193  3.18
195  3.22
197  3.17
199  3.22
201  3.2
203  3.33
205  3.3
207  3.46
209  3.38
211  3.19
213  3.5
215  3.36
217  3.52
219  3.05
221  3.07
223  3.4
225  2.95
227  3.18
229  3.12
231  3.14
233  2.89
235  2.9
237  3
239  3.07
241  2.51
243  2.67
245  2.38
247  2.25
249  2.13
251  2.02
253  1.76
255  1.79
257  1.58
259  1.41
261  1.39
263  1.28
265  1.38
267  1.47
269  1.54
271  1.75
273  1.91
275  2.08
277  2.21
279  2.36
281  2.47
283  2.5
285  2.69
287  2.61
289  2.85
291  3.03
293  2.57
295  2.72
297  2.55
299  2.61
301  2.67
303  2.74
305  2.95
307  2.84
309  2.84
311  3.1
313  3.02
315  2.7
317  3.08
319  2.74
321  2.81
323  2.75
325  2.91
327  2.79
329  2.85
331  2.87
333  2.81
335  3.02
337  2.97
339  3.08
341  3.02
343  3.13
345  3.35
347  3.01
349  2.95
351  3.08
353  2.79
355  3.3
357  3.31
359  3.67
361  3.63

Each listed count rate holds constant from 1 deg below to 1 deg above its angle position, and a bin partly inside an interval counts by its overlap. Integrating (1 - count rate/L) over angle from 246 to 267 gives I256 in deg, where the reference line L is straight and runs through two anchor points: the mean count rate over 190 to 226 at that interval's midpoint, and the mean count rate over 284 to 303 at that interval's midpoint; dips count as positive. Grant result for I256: 9.0 deg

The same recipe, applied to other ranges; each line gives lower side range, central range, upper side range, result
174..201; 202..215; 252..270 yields -2.79 deg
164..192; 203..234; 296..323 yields -0.97 deg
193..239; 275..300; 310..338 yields 3.47 deg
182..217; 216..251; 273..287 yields 0.54 deg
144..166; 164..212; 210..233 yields -3.94 deg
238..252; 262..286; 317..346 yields 5.90 deg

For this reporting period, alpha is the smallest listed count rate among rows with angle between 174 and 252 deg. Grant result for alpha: 2.02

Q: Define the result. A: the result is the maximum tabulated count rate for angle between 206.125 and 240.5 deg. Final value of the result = 3.52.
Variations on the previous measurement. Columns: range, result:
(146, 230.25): 3.55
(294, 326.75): 3.1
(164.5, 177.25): 3.54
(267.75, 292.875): 3.03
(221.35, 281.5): 3.4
